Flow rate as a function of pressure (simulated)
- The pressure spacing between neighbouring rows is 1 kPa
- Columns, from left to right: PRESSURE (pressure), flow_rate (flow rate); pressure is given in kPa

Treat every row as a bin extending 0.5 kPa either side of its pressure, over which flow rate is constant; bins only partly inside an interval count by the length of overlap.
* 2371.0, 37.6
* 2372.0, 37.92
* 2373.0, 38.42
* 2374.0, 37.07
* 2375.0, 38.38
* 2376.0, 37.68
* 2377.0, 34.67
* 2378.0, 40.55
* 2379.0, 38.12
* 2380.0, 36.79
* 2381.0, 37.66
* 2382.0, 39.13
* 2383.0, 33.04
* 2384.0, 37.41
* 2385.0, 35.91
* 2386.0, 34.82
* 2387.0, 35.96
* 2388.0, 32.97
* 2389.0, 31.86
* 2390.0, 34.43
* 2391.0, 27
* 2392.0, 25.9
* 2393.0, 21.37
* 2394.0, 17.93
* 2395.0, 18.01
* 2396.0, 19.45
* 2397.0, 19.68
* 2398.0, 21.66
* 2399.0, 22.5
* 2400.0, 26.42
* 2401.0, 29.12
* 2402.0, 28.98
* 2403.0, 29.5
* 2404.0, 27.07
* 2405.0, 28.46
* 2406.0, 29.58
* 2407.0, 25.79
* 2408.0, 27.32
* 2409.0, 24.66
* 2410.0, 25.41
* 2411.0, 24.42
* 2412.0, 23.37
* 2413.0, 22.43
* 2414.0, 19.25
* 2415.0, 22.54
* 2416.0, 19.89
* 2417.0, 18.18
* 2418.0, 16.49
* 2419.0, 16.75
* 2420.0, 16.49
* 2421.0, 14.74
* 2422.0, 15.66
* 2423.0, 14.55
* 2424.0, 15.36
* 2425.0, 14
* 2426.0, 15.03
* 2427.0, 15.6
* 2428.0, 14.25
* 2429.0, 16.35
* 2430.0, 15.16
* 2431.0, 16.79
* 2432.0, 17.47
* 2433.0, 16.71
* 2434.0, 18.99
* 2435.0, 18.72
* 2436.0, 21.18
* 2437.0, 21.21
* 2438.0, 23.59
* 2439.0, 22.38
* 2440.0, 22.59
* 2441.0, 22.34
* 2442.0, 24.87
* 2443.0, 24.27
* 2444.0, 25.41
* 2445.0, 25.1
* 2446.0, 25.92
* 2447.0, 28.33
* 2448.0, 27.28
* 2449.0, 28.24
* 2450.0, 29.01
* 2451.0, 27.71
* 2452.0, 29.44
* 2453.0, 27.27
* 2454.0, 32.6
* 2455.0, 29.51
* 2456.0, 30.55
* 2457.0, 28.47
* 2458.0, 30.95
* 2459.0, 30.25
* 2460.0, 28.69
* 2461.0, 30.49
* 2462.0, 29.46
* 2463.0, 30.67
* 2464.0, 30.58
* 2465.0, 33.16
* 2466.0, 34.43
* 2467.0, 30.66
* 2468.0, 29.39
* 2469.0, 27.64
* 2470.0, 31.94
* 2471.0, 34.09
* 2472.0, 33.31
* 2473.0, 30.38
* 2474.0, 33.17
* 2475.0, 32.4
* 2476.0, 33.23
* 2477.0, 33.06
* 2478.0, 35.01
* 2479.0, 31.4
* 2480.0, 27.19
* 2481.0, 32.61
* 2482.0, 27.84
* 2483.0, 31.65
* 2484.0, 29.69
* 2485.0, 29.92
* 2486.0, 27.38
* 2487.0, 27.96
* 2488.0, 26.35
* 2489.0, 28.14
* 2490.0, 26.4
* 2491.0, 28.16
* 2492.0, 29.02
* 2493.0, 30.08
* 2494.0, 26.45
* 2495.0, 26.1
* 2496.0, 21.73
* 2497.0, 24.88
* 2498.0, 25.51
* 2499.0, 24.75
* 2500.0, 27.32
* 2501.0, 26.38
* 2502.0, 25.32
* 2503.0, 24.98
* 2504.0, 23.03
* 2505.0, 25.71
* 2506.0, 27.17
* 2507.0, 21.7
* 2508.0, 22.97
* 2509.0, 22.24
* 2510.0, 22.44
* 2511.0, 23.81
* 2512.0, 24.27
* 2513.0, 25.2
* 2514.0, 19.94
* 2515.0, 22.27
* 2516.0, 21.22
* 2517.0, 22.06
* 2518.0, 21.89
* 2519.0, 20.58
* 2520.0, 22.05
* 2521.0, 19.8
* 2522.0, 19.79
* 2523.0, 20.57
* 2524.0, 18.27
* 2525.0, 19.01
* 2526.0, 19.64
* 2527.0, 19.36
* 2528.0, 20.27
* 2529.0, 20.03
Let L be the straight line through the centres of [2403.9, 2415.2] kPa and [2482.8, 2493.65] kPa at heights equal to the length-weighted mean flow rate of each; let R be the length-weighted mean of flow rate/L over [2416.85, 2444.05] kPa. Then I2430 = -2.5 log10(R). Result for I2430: 0.38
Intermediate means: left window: 25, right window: 28.5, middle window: 18.3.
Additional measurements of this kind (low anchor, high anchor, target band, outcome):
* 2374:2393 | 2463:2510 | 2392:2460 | 0.37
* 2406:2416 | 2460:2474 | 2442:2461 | 0.04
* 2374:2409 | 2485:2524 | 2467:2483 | -0.21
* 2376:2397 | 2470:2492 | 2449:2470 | 0.02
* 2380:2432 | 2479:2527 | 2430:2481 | -0.14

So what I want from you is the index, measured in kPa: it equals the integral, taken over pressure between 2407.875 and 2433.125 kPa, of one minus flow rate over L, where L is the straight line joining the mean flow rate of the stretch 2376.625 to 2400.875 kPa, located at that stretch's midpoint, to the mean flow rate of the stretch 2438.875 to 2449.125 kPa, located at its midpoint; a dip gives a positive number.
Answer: 8.3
